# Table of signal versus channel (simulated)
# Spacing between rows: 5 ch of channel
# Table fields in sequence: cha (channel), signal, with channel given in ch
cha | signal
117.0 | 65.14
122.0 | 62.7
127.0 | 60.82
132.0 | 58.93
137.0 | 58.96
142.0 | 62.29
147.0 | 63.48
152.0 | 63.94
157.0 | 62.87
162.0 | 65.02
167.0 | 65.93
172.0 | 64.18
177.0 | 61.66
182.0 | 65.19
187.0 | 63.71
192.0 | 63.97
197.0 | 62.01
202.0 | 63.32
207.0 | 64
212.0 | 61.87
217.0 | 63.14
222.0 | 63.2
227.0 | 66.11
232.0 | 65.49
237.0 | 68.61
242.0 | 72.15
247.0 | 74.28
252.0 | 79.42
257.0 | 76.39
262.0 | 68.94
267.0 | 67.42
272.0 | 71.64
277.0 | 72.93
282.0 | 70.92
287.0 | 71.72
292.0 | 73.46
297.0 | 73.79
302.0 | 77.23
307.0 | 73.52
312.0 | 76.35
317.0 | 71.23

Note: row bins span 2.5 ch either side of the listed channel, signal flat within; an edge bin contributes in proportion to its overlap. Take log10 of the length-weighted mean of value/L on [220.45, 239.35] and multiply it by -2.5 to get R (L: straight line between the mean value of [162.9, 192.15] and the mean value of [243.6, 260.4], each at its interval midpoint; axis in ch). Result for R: 0.10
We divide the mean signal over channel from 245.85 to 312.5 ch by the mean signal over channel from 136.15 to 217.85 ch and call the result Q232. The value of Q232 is 1.2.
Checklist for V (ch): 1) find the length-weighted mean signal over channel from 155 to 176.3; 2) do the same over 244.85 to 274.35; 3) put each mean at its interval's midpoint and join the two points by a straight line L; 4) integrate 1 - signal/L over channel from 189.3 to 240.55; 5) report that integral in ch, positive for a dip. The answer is 3.4 ch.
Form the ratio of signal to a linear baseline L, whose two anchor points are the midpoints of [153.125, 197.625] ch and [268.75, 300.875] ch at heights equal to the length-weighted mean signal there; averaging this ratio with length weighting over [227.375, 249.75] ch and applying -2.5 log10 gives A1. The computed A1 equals -0.02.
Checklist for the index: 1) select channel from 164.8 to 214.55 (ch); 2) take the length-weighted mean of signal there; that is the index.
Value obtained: 63.6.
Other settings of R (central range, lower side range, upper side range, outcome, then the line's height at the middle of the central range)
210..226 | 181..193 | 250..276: 0.076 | 67.7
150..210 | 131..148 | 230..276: 0.015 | 64.7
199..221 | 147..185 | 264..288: 0.062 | 66.8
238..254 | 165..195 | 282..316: -0.075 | 69.5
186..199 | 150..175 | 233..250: 0.063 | 67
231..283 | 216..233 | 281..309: -0.050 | 68.7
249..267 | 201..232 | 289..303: -0.069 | 69.4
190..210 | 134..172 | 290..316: 0.059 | 66.8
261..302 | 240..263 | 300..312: 0.049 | 75.1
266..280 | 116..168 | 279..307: 0.015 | 72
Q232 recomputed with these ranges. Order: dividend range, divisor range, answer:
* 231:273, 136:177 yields 1.13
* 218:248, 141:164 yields 1.07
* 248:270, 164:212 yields 1.15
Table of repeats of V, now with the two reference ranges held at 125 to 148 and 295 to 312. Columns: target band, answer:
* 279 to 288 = 0.25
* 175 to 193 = 0.32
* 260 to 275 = 0.53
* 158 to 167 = -0.28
